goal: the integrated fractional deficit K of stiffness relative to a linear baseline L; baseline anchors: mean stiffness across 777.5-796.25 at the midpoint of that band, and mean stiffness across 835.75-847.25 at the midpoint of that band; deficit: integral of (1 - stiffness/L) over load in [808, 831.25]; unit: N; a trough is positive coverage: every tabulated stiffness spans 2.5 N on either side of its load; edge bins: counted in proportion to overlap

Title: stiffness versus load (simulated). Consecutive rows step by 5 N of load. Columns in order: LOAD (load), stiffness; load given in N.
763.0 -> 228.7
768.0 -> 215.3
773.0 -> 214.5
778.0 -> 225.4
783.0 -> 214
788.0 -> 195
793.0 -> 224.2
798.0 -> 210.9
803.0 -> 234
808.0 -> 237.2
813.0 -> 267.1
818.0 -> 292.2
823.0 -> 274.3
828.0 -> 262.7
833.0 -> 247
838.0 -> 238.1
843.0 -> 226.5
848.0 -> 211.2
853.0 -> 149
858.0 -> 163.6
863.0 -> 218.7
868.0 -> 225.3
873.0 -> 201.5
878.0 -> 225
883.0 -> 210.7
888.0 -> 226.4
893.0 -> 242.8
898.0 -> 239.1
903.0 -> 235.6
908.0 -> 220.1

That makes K -4.9 N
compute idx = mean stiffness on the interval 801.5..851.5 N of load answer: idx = 247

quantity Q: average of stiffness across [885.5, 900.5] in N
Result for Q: 236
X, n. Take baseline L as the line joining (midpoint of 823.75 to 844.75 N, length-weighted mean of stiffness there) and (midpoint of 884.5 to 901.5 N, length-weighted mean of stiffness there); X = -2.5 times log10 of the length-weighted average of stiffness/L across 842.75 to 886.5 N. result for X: 0.18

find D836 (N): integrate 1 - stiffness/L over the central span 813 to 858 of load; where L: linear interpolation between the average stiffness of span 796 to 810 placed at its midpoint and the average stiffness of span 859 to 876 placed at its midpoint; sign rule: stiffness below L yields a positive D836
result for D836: -3.16 N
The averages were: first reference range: 228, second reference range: 211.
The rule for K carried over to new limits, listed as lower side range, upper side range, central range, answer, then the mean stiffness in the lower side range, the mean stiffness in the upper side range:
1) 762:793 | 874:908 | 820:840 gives -3.22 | 216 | 228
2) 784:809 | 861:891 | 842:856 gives 1.76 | 219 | 218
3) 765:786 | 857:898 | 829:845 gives -1.66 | 217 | 218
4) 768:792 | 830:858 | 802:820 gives -3.96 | 213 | 211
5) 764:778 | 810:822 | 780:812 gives 3.77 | 218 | 277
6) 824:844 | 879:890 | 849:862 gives 3.61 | 247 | 219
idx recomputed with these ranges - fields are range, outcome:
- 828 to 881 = 213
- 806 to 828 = 268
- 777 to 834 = 241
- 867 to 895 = 221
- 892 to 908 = 236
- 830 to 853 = 223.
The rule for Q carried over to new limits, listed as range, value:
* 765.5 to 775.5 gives 215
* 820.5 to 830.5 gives 268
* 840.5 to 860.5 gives 188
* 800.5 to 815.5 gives 246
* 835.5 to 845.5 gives 232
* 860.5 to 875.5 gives 215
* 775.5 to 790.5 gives 211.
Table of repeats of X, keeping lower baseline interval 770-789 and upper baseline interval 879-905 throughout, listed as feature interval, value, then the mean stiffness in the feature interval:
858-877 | 0.09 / 209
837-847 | -0.03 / 228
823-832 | -0.19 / 263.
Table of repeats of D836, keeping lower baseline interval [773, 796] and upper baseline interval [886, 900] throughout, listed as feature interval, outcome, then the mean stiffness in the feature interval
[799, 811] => -0.8 N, 234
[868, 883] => 1.2 N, 215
